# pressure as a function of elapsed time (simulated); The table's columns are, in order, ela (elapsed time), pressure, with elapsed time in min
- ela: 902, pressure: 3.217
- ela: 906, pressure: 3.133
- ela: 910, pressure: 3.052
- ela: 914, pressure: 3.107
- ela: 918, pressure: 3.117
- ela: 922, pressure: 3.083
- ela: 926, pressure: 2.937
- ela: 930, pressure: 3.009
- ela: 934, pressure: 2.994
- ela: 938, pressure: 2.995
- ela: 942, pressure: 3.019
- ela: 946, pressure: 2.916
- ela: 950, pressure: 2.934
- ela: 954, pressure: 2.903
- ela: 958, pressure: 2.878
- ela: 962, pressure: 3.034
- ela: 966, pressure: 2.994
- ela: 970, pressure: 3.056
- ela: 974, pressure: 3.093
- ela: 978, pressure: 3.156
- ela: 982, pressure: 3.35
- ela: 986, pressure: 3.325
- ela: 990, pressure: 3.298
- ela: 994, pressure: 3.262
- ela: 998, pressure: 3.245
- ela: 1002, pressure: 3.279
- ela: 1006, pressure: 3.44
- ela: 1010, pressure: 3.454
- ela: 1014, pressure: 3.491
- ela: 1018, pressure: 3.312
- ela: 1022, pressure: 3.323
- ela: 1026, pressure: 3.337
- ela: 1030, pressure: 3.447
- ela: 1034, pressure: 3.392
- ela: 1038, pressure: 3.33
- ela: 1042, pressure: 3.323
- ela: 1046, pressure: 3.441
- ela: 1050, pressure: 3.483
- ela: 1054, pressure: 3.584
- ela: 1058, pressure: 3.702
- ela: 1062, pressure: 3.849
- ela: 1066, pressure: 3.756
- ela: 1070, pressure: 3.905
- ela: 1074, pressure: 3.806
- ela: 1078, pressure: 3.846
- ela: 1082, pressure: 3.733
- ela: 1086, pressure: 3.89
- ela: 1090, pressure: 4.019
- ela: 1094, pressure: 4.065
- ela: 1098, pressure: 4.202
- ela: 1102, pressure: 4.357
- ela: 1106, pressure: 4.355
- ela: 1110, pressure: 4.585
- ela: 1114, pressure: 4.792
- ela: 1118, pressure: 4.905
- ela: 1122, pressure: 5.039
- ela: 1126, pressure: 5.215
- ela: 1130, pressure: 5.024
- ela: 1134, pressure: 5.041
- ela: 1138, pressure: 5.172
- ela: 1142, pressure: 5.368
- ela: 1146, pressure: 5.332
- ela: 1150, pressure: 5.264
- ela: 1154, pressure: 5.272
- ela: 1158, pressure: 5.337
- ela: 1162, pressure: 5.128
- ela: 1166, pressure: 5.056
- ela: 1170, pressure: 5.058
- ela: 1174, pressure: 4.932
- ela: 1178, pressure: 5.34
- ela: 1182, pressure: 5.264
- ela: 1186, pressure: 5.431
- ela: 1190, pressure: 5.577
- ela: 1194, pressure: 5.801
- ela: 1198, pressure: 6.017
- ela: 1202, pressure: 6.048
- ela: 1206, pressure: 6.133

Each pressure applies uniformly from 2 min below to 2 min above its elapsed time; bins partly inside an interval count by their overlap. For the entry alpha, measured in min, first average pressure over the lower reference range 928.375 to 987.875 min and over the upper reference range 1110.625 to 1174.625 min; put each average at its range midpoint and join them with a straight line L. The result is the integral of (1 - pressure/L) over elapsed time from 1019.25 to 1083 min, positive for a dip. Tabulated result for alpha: 8.0 min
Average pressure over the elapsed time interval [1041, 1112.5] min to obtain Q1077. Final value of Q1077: 3.9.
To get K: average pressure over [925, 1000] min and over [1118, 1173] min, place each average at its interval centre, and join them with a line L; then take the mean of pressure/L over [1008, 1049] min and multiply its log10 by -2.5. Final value 0.13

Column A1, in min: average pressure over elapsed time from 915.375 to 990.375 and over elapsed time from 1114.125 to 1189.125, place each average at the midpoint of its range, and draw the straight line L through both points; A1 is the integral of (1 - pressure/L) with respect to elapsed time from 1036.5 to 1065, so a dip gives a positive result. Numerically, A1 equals 3.88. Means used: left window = 3.05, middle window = 3.54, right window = 5.17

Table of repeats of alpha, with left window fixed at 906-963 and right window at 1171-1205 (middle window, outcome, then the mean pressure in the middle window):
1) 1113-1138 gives -0.5 min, 5.02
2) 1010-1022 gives 1.3 min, 3.4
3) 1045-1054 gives 1.4 min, 3.49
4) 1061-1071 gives 1.1 min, 3.83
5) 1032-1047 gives 2.6 min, 3.37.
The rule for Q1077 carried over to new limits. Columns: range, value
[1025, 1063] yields 3.48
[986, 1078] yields 3.48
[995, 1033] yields 3.37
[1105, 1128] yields 4.84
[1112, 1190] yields 5.17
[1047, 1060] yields 3.58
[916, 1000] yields 3.08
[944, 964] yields 2.93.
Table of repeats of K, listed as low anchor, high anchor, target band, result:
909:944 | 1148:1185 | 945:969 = 0.12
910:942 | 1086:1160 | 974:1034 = 0.13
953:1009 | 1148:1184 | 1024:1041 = 0.11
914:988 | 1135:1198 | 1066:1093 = 0.14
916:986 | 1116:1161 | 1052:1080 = 0.15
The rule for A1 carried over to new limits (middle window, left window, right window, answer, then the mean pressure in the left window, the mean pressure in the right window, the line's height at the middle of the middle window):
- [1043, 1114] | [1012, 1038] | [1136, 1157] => 4.8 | 3.38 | 5.28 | 4.22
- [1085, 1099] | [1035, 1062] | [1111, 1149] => 1.0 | 3.5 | 5.09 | 4.35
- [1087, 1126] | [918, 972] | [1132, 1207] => 1.8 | 2.99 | 5.39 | 4.71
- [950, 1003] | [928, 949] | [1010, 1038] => 0.5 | 2.98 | 3.38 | 3.16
